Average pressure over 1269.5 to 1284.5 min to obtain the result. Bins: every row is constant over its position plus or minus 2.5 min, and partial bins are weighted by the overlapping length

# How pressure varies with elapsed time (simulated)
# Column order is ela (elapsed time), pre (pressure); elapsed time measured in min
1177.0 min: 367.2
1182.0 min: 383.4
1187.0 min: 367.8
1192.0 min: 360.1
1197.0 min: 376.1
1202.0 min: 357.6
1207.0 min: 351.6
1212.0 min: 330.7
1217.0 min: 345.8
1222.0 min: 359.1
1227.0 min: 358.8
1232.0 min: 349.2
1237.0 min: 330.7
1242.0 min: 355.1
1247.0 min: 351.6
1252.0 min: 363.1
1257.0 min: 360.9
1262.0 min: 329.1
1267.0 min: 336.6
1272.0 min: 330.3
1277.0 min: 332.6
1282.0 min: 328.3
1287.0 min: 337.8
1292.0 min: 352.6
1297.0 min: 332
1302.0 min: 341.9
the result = 330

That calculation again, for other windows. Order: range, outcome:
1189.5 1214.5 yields 355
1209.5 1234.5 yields 349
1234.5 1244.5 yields 343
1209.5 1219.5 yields 338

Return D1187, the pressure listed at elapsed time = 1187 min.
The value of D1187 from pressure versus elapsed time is 367.8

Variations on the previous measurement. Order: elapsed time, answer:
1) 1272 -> 330.3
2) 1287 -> 337.8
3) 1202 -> 357.6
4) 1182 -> 383.4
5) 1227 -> 358.8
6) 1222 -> 359.1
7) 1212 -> 330.7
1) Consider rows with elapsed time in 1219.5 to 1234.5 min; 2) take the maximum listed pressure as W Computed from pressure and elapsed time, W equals 359.1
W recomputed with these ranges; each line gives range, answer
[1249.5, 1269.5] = 363.1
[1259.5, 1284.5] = 336.6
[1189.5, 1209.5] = 376.1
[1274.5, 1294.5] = 352.6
